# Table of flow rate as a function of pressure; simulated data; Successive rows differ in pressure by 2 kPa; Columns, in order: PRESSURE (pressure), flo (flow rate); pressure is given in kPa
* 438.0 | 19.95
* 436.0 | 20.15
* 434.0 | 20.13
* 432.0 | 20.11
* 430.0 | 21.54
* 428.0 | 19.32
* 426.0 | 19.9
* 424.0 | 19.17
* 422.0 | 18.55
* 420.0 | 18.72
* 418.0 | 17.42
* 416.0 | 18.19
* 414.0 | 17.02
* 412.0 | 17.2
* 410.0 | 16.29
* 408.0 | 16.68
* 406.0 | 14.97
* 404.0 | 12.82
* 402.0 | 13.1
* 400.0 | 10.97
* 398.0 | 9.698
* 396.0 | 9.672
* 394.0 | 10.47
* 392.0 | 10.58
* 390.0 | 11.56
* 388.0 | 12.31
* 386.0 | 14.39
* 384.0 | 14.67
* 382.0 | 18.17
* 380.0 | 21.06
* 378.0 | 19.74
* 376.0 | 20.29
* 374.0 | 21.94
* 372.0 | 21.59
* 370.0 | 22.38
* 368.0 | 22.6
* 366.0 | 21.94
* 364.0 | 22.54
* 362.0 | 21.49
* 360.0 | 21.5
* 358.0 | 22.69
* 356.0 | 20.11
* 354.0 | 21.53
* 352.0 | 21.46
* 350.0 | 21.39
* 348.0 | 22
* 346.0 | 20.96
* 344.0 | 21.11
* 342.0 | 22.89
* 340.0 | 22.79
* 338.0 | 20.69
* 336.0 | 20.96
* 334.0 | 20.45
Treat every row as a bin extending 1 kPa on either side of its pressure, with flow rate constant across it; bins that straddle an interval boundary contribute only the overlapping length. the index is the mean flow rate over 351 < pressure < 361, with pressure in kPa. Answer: 21.5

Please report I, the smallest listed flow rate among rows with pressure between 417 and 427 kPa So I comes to 17.42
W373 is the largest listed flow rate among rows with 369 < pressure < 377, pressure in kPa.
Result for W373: 22.38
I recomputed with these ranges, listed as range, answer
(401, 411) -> 12.82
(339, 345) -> 21.11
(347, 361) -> 20.11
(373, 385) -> 14.67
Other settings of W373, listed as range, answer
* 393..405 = 13.1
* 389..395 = 11.56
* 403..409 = 16.68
